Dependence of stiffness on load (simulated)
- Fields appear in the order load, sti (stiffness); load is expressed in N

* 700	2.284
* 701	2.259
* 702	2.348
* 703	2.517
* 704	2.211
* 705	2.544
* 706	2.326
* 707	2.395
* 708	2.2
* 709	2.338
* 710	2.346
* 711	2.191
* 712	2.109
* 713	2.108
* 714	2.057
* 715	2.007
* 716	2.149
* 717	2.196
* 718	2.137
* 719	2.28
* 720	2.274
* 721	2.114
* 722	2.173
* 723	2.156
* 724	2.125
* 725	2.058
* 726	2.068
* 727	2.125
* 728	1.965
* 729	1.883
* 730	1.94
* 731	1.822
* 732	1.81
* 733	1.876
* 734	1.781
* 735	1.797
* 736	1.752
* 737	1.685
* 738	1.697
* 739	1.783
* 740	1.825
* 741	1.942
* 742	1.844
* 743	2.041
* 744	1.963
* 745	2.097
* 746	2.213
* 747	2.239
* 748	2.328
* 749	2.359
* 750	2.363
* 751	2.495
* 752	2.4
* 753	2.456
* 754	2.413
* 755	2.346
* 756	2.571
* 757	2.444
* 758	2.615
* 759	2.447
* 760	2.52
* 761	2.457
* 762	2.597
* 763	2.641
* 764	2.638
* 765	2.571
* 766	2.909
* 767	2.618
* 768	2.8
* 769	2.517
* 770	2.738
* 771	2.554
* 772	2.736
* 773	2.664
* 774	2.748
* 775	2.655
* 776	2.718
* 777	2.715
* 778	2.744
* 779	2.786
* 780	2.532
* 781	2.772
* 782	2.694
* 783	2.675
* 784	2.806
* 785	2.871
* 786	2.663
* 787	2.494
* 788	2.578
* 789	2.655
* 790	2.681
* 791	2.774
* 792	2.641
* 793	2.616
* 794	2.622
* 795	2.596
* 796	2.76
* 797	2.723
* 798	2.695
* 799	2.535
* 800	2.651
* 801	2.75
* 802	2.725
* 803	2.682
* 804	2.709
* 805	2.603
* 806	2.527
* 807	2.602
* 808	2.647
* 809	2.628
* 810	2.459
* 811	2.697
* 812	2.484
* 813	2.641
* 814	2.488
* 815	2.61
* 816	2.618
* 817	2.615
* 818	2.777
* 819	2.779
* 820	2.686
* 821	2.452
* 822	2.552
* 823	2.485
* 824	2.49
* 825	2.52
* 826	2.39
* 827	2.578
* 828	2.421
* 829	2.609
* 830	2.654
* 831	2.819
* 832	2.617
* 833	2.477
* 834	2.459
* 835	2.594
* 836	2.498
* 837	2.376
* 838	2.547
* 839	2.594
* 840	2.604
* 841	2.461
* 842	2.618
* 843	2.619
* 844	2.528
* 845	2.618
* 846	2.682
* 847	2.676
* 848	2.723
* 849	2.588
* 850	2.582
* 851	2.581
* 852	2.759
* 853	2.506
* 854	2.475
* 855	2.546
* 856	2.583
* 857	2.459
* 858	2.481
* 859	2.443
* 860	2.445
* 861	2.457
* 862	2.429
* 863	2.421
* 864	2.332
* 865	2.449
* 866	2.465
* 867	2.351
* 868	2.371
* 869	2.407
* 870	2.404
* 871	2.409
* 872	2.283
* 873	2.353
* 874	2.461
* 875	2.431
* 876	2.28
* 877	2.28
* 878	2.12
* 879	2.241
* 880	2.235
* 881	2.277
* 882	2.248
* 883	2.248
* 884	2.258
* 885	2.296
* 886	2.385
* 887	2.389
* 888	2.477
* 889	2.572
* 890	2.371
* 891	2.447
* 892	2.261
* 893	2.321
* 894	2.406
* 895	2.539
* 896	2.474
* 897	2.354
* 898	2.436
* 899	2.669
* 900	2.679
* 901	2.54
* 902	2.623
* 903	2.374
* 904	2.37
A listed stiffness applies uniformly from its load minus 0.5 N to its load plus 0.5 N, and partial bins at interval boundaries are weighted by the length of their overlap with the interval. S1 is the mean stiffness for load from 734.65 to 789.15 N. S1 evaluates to 2.44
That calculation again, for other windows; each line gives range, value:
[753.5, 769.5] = 2.57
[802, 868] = 2.56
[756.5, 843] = 2.62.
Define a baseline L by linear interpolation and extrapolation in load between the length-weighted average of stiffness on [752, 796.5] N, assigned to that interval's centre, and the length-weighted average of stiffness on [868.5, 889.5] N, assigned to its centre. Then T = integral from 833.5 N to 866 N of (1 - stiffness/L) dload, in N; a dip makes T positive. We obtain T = -1.5 N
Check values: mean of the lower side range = 2.63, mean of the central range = 2.53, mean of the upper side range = 2.34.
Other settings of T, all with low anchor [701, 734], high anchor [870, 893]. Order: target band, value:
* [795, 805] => -2.0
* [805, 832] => -3.9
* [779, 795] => -3.2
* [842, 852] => -1.5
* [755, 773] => -3.3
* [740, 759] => -0.8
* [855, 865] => -0.6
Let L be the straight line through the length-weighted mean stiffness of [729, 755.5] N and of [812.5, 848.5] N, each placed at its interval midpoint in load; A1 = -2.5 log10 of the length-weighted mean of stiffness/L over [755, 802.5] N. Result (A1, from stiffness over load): -0.172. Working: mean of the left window 2.05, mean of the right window 2.58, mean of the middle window 2.65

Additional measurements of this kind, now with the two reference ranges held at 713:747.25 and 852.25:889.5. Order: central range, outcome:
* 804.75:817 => -0.16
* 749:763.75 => -0.20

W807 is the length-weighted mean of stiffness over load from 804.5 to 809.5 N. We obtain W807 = 2.6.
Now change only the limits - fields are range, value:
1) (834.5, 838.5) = 2.5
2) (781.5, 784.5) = 2.73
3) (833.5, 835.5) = 2.53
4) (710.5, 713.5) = 2.14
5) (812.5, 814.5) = 2.56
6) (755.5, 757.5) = 2.51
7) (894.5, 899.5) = 2.49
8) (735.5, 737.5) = 1.72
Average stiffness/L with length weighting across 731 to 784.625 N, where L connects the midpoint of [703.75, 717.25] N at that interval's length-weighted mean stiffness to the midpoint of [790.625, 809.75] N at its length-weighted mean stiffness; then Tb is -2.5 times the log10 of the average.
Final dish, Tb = 0.04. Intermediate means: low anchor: 2.23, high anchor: 2.65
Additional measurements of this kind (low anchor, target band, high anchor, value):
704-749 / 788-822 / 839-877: -0.14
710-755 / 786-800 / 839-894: -0.18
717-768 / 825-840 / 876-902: -0.10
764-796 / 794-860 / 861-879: -0.03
